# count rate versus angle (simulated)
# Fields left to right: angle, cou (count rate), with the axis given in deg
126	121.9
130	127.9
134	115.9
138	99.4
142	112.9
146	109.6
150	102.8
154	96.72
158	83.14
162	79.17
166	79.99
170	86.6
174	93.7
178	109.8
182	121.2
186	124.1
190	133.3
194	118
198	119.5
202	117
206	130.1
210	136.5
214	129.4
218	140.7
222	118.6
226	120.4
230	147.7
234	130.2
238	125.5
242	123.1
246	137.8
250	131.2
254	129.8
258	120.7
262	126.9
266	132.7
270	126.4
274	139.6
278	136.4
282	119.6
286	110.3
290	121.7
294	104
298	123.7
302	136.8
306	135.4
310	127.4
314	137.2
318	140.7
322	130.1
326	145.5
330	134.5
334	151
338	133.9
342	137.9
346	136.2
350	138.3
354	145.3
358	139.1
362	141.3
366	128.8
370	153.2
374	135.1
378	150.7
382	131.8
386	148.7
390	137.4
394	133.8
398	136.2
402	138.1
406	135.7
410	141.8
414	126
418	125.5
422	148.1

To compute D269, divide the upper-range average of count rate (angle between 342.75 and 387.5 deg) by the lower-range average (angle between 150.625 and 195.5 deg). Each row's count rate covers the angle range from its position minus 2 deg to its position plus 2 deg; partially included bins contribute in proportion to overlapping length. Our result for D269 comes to 1.4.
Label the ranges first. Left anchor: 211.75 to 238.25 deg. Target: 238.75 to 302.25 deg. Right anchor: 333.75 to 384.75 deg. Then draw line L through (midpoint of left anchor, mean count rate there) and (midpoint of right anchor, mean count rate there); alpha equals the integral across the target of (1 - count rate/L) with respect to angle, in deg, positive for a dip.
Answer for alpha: 3.7 deg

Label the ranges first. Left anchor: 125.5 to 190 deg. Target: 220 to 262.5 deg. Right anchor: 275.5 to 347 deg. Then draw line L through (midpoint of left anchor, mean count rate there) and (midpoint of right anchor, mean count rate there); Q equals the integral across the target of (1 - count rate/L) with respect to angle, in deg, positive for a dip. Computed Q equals -3.35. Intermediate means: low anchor 105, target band 128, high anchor 131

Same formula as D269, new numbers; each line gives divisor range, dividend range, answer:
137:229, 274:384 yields 1.20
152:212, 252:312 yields 1.16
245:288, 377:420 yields 1.07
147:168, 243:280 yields 1.47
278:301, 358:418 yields 1.16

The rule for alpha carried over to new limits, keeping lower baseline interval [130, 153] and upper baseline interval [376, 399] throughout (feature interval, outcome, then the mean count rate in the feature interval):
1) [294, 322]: -0.24 deg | 131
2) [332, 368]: -1.03 deg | 139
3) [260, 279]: -1.05 deg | 132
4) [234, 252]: -1.11 deg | 129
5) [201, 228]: -2.17 deg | 128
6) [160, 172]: 3.25 deg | 81.9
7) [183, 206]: -1.41 deg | 123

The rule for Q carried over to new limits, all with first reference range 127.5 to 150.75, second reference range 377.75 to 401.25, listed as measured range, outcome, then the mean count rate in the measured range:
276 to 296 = 1.5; 118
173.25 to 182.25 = 0.7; 108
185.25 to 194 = -0.7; 127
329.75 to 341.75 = -0.6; 140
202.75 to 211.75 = -0.9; 131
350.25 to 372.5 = -0.9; 141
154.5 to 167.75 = 3.7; 82.6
